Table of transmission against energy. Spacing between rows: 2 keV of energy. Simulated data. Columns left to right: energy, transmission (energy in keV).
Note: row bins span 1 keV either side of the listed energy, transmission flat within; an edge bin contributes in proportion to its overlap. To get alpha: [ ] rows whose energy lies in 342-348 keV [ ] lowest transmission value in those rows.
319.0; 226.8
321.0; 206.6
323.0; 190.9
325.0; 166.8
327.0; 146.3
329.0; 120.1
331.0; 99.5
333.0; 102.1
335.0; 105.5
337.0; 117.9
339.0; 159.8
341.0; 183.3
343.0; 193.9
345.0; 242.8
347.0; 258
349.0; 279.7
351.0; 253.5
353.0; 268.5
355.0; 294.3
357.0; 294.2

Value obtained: 193.9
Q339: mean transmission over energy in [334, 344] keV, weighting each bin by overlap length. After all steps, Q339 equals 152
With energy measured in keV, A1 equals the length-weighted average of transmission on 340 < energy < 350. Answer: 232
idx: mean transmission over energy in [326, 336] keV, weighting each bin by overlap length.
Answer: 115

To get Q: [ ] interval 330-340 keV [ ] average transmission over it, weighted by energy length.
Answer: 117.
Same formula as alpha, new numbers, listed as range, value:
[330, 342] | 99.5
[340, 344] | 183.3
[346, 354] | 253.5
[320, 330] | 120.1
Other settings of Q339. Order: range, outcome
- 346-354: 265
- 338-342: 172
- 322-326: 179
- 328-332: 110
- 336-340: 139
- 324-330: 144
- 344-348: 250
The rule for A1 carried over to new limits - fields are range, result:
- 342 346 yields 218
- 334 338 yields 112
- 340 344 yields 189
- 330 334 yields 101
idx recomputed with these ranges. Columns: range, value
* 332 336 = 104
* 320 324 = 199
